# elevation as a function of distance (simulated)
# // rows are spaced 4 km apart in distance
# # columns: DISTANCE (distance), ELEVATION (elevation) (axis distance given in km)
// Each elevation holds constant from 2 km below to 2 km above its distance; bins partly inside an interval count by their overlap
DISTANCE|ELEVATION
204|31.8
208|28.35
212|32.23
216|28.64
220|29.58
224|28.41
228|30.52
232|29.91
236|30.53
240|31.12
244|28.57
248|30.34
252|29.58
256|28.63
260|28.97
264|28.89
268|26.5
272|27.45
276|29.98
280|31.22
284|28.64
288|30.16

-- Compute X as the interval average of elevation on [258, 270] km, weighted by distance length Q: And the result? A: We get 28.1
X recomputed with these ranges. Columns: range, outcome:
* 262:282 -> 28.8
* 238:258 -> 29.6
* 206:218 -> 29.7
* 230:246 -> 30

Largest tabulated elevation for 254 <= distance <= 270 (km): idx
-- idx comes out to 28.97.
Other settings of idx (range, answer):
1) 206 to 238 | 32.23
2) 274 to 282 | 31.22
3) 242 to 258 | 30.34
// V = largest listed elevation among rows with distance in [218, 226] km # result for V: 29.58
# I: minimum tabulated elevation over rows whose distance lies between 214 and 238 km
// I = 28.41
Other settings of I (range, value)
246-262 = 28.63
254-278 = 26.5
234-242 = 30.53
